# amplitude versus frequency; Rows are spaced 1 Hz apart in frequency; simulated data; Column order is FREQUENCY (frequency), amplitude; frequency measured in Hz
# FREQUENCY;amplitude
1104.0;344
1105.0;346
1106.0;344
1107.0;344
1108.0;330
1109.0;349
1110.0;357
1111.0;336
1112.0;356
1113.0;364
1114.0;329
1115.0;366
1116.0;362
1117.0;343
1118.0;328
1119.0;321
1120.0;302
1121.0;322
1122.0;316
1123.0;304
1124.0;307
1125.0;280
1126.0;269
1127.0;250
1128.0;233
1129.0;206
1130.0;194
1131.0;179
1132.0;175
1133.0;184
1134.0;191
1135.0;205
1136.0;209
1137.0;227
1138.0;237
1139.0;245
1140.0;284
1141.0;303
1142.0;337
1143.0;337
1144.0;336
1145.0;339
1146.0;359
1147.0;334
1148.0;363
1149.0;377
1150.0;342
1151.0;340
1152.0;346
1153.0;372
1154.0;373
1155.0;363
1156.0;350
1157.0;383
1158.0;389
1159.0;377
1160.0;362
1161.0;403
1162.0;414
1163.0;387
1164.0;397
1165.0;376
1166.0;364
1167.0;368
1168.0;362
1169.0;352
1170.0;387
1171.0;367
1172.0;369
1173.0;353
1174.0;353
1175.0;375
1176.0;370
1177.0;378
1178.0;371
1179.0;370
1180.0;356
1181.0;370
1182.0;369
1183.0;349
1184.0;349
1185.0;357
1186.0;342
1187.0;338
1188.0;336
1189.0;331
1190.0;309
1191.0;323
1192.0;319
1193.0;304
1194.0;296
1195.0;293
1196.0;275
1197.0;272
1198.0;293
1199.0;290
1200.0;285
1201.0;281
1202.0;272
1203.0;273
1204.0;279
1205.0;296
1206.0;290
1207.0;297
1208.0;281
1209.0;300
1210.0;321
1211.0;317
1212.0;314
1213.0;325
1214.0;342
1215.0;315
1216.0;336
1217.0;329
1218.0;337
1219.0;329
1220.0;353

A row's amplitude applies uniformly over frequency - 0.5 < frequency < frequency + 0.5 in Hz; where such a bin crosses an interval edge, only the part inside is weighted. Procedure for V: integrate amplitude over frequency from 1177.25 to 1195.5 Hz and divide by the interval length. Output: 338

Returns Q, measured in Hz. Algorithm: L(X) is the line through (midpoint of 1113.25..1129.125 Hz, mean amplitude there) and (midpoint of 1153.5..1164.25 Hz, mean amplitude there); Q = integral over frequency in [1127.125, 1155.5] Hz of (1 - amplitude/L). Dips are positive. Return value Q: 5.2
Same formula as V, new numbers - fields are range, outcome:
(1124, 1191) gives 327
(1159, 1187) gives 369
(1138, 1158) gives 340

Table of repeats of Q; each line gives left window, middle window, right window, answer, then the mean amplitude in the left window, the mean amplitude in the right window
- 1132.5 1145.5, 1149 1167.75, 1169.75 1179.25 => -3.02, 264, 369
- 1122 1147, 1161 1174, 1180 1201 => -3.50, 261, 320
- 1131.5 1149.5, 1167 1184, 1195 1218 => -4.37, 280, 300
